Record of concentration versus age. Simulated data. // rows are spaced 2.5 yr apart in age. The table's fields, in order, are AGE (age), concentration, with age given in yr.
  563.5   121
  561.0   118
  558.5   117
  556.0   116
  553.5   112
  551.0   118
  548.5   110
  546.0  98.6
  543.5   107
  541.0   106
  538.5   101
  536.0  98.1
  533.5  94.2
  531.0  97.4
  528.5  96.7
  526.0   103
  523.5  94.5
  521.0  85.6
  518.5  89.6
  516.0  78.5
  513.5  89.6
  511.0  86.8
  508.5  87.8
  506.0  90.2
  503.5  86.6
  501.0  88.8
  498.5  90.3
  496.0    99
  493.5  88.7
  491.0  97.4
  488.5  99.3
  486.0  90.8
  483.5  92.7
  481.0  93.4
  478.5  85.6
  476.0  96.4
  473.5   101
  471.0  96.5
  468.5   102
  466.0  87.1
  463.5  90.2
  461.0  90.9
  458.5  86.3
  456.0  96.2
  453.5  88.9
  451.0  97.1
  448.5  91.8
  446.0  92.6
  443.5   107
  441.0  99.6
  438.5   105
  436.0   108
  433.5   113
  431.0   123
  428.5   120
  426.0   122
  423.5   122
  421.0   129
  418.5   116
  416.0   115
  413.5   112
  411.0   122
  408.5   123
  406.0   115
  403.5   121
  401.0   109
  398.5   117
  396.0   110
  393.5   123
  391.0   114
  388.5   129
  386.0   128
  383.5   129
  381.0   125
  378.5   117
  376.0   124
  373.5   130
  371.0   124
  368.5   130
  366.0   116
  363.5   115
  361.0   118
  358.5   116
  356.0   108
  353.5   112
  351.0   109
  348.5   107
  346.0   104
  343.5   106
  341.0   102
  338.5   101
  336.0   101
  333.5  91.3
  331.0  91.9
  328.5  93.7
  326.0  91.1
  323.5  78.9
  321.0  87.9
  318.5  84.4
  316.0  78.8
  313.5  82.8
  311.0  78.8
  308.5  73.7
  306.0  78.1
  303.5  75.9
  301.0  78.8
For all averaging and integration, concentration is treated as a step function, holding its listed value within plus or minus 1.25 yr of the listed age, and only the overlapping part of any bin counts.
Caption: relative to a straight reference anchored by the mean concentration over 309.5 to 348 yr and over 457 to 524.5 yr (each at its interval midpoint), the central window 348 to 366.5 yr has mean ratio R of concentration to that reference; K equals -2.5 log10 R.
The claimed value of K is -0.224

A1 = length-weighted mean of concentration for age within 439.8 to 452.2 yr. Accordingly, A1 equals 97.6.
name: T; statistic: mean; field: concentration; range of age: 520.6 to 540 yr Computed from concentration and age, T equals 96.9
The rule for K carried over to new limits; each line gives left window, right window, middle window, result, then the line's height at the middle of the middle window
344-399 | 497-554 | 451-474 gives 0.130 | 105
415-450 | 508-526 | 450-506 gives 0.069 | 99.2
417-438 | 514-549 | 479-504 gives 0.137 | 105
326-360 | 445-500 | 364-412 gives -0.213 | 99.6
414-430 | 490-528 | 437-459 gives 0.156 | 111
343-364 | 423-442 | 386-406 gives -0.054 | 112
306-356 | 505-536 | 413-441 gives -0.248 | 92.4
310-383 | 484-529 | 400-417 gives -0.175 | 99.4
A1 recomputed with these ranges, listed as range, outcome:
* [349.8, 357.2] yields 110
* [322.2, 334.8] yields 89.4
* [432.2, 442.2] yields 107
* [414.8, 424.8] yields 121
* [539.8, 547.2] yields 104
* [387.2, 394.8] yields 122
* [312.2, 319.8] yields 82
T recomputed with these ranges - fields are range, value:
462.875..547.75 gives 94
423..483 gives 100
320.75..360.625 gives 101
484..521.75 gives 90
